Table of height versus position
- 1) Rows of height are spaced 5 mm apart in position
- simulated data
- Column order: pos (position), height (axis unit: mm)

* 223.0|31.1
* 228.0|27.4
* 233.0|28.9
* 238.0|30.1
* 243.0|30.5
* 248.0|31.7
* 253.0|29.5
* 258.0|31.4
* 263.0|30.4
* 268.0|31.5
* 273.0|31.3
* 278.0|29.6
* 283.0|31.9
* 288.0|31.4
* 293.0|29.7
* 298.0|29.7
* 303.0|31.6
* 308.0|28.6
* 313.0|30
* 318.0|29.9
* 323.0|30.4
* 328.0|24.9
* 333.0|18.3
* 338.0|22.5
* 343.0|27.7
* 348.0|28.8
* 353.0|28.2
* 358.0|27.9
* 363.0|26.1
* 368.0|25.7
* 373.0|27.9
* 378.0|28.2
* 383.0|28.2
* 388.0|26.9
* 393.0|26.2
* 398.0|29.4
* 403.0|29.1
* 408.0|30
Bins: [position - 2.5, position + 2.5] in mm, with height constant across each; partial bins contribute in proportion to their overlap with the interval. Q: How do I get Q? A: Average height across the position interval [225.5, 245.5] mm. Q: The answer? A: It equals 29.2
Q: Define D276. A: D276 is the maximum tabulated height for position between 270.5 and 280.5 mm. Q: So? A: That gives 31.3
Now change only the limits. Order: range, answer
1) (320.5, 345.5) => 30.4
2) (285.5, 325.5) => 31.6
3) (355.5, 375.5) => 27.9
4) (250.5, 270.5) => 31.5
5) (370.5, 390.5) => 28.2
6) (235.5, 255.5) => 31.7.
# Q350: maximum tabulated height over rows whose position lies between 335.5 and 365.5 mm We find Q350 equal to 28.8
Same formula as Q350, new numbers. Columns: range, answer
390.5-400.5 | 29.4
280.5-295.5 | 31.9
